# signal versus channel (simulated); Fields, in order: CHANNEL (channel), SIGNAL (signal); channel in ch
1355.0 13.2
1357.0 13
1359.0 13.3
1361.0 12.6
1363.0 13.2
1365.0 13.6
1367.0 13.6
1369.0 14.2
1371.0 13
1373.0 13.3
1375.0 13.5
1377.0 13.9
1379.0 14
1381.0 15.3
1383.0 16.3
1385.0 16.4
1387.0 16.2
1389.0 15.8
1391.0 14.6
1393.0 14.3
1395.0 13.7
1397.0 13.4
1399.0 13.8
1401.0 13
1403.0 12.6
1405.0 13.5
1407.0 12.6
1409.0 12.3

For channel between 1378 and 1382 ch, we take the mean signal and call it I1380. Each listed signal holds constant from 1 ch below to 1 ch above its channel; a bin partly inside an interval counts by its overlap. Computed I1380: 14.7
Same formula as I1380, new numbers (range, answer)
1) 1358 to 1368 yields 13.3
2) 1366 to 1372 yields 13.6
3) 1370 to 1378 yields 13.4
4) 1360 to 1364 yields 12.9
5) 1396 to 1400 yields 13.6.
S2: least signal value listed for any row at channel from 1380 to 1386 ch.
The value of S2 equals 15.3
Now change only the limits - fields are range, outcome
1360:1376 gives 12.6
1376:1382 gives 13.9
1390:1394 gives 14.3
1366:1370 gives 13.6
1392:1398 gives 13.4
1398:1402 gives 13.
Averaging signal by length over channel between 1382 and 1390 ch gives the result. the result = 16.2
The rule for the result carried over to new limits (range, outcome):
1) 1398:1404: 13.1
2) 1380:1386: 16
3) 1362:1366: 13.4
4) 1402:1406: 13.1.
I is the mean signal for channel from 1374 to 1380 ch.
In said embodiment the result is 13.8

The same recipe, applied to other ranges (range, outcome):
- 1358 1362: 12.9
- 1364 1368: 13.6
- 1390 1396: 14.2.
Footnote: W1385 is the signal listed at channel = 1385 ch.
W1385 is 16.4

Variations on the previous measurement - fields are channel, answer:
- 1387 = 16.2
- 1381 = 15.3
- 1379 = 14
